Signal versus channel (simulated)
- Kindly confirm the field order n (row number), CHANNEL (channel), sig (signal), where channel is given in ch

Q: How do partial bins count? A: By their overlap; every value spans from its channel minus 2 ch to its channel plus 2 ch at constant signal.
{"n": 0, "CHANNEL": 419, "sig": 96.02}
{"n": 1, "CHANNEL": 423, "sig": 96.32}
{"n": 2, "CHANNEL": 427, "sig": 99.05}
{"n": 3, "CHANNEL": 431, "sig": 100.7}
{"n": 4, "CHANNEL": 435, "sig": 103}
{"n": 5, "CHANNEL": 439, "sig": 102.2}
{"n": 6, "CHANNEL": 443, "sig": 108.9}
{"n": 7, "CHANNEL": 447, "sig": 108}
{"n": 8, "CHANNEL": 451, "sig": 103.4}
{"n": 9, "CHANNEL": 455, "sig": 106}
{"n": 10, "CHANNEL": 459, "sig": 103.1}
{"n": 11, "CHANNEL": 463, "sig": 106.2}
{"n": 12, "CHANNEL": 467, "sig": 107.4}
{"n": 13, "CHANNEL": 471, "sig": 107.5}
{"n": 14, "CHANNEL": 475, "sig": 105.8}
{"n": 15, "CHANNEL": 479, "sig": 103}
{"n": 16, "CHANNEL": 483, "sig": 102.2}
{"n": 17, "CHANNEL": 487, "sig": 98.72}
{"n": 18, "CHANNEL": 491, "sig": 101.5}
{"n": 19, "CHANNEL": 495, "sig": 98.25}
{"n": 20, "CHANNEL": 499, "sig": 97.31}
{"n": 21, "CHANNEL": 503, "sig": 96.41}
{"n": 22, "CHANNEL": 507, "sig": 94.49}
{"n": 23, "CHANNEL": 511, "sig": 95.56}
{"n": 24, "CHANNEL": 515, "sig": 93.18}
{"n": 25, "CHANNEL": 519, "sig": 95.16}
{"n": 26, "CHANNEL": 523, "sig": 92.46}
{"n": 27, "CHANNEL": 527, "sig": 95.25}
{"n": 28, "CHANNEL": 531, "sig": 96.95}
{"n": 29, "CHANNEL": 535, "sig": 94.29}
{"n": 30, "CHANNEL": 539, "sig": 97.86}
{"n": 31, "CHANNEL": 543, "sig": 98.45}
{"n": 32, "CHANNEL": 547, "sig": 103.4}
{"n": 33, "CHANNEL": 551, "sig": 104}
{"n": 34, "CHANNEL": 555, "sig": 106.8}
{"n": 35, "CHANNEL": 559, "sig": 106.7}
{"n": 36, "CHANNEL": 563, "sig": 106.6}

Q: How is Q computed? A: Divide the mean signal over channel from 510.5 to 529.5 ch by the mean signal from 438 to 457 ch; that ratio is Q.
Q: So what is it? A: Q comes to 0.89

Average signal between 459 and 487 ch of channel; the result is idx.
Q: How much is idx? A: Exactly 105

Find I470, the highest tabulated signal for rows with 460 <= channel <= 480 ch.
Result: 107.5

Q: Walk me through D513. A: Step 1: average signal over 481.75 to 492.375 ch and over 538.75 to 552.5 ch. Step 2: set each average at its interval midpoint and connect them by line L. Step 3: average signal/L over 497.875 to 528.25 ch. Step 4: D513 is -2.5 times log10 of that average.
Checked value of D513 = 0.07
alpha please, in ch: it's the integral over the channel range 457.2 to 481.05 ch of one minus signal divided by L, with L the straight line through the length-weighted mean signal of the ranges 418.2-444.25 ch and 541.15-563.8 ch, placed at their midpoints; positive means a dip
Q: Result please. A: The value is -0.8 ch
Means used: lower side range 101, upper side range 104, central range 106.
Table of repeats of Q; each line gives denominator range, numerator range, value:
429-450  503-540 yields 0.91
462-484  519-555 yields 0.93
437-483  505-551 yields 0.91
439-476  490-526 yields 0.90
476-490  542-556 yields 1.02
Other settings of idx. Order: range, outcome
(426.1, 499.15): 103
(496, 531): 95.2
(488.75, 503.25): 98.6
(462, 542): 98.9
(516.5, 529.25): 94.3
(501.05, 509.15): 95.4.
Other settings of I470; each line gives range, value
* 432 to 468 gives 108.9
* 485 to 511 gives 101.5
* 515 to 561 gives 106.8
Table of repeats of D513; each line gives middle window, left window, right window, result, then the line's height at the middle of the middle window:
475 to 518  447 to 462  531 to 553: 0.04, 102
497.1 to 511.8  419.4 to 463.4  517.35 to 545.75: 0.02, 98.1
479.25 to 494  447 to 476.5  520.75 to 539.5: 0.01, 102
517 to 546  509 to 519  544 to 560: 0.04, 99.2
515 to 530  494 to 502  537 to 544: 0.04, 97.9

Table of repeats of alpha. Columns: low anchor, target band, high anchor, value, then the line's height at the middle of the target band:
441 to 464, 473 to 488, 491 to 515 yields -0.3 ch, 101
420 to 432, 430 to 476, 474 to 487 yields -2.2 ch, 101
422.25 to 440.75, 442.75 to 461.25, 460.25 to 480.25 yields -0.4 ch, 103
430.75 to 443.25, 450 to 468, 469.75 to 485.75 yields -0.2 ch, 104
